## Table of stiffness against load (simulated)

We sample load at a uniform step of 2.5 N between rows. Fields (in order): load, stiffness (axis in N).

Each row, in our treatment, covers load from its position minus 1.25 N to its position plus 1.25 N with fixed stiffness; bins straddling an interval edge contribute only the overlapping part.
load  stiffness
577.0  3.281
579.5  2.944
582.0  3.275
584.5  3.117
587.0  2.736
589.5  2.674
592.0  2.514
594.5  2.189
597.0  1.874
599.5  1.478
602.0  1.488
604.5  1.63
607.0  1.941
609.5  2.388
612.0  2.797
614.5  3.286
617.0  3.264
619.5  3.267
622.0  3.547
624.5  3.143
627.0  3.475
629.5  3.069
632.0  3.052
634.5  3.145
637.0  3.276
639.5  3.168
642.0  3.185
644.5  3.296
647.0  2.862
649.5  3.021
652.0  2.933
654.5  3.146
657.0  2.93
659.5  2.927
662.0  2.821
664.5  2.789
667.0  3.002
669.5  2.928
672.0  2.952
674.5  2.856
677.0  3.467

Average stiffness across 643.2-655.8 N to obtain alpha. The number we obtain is 3.05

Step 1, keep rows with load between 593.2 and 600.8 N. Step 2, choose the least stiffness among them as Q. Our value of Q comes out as 1.478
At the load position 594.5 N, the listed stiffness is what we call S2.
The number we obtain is 2.189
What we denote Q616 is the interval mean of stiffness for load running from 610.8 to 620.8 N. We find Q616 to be 3.16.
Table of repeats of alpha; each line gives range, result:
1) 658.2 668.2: 2.88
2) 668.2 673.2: 2.94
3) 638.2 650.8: 3.11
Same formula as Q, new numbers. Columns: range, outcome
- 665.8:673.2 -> 2.928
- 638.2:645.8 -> 3.168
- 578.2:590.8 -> 2.674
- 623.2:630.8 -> 3.069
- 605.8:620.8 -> 1.941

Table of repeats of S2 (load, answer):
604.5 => 1.63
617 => 3.264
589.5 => 2.674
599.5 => 1.478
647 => 2.862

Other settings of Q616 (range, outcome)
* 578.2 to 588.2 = 3.02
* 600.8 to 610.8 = 1.87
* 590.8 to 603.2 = 1.91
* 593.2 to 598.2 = 2.04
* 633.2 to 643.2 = 3.19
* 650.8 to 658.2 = 3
